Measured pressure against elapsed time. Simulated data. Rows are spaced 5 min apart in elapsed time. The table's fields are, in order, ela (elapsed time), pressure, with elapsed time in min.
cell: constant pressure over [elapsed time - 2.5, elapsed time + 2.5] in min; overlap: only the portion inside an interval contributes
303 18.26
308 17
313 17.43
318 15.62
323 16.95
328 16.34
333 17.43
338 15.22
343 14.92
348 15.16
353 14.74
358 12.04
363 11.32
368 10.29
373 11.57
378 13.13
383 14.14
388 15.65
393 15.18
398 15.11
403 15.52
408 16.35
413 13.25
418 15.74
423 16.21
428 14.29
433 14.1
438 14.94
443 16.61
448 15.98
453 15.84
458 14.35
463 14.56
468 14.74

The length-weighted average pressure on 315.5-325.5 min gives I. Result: 16.3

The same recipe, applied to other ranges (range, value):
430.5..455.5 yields 15.5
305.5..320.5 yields 16.7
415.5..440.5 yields 15.1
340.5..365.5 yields 13.6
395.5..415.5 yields 15.1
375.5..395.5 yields 14.5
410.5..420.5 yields 14.5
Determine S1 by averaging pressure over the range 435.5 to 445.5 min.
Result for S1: 15.8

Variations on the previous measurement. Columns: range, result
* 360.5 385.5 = 12.1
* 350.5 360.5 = 13.4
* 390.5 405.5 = 15.3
